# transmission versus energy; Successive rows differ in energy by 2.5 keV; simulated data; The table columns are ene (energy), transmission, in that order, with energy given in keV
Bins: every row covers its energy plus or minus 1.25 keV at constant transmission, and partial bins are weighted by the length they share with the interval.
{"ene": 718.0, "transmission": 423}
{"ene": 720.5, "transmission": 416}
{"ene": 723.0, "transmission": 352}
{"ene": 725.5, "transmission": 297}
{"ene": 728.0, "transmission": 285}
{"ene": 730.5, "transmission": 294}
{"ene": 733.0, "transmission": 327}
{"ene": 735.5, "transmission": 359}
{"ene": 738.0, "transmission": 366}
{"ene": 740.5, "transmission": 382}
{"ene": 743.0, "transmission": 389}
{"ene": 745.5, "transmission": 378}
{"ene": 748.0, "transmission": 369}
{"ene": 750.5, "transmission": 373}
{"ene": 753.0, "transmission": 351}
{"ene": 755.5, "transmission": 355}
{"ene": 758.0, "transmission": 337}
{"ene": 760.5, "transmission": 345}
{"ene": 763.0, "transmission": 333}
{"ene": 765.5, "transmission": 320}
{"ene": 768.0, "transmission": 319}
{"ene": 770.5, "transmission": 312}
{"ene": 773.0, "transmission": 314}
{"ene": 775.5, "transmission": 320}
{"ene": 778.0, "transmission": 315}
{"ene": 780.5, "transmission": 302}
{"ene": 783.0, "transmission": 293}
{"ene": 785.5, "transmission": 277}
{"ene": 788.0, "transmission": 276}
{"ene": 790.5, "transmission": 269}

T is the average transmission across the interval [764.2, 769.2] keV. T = 320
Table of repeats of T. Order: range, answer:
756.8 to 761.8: 341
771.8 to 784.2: 309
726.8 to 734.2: 302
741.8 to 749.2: 379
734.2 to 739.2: 362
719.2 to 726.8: 355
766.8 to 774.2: 315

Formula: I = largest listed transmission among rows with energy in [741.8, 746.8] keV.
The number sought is 389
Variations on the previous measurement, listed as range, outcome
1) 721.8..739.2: 366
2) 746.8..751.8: 373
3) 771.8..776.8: 320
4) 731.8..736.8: 359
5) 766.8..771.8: 319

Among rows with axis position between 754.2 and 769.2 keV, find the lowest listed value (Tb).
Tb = 319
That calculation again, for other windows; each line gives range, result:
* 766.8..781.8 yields 302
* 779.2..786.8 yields 277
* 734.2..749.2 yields 359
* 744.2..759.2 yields 337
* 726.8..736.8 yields 285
